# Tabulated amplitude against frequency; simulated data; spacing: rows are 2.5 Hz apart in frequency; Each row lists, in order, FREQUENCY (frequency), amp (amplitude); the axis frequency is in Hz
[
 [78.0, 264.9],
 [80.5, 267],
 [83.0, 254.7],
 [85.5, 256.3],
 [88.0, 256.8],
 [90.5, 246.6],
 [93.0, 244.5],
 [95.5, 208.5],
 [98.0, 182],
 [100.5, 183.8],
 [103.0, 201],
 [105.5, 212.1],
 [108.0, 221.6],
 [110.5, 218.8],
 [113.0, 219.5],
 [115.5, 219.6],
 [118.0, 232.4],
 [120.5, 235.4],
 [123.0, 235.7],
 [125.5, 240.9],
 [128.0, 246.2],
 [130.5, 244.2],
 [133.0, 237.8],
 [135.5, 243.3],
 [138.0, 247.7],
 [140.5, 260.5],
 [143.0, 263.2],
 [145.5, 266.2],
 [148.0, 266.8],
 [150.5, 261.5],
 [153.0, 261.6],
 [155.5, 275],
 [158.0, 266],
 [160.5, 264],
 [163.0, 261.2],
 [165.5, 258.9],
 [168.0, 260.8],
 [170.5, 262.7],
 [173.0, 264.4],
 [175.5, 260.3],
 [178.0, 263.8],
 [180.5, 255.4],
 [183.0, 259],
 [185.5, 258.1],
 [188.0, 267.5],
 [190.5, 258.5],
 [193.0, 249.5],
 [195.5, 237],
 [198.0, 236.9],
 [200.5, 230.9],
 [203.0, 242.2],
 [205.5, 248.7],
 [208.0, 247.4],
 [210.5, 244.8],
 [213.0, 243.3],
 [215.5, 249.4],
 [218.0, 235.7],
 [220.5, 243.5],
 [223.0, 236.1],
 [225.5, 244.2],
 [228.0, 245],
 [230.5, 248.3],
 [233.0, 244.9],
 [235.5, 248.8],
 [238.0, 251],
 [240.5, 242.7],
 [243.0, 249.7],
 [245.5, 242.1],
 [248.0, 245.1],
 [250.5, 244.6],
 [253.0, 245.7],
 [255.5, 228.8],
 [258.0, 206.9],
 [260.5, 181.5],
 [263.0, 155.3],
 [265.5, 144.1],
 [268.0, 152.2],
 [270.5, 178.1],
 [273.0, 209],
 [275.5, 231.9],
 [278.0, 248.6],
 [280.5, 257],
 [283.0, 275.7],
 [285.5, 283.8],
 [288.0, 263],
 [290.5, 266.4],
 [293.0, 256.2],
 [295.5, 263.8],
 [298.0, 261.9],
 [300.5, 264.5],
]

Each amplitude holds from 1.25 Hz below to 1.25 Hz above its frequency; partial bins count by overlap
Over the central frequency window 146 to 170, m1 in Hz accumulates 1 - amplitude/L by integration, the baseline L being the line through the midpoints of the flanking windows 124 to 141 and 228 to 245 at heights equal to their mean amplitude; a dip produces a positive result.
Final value -1.8 Hz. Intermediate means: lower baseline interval 245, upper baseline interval 247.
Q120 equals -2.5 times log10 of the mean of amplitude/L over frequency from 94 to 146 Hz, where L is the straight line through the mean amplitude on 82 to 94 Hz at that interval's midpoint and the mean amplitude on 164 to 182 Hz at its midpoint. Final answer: 0.12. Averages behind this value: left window 252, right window 261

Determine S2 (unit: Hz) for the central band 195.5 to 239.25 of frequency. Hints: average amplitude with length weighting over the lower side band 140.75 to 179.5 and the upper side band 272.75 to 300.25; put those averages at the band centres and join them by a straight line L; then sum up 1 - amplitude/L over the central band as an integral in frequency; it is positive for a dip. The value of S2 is 3.0 Hz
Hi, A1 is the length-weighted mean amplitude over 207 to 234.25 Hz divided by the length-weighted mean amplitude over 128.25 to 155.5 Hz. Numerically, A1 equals 1.0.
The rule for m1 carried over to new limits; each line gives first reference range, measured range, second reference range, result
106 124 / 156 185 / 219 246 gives -3.34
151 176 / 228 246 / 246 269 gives -2.61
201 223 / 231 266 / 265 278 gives -2.23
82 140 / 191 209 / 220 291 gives -0.91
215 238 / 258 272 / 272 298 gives 4.72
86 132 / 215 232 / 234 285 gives -1.47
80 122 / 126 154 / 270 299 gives -2.69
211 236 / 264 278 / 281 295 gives 3.93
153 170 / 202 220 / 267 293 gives 0.63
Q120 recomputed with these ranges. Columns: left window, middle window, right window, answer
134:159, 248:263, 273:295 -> 0.18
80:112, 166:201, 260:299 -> -0.13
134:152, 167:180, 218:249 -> -0.04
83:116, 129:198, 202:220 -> -0.10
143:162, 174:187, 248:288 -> -0.02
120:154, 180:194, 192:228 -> -0.06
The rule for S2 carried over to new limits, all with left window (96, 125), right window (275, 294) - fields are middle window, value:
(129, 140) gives -1.1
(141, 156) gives -2.6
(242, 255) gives 0.4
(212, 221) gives 0.0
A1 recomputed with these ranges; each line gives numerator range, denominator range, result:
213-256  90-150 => 1.05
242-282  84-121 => 0.96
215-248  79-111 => 1.07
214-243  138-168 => 0.93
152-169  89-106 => 1.25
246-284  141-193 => 0.81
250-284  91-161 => 0.88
